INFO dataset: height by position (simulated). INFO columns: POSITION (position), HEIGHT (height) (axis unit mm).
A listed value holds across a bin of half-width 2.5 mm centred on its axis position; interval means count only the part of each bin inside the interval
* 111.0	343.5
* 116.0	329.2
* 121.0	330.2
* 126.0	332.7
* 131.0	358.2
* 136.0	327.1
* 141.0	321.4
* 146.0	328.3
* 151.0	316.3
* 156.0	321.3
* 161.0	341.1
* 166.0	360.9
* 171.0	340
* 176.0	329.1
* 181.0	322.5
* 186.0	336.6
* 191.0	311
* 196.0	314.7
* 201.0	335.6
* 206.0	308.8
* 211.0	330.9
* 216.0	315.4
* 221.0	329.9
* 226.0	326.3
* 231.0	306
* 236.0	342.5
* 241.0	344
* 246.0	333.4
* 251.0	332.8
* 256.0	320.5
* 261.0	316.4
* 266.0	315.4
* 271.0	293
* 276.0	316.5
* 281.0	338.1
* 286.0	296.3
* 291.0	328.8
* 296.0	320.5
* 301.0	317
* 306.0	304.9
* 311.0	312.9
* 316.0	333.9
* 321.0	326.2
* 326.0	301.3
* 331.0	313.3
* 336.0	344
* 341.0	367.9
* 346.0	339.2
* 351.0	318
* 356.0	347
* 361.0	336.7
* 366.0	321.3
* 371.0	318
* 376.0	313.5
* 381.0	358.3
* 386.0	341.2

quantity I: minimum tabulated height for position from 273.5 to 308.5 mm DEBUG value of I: 296.3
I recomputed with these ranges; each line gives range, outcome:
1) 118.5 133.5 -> 330.2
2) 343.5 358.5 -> 318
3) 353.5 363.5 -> 336.7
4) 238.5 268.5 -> 315.4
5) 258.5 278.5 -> 293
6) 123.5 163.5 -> 316.3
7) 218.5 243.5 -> 306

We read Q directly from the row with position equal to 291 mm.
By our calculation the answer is 328.8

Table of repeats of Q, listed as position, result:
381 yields 358.3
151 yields 316.3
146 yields 328.3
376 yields 313.5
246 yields 333.4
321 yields 326.2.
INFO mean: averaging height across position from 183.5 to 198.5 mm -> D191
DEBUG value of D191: 321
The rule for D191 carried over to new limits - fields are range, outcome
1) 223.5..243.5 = 330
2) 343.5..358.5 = 335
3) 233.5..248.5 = 340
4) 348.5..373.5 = 328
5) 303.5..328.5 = 316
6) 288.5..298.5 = 325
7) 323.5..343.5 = 332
